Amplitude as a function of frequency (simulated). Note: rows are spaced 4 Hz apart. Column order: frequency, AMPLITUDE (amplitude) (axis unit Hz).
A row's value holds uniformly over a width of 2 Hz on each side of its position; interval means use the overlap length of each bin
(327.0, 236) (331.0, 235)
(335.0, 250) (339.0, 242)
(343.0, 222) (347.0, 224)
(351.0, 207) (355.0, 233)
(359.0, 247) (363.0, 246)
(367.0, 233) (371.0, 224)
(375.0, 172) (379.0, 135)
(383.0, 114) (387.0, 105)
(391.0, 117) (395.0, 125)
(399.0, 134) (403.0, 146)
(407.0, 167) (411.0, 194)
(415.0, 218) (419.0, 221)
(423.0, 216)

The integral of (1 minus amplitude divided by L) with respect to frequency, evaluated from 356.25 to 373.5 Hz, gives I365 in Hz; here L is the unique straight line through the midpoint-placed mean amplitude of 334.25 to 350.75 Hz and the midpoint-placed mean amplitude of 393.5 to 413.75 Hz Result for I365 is -2.7 Hz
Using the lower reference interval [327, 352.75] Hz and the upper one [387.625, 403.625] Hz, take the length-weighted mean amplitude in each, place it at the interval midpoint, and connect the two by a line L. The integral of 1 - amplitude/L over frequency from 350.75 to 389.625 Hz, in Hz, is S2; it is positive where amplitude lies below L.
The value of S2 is -2.7 Hz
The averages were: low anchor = 231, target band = 190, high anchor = 127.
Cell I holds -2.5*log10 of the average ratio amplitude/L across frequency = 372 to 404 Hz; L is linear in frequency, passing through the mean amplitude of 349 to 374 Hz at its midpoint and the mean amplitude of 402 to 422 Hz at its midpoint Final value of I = 0.49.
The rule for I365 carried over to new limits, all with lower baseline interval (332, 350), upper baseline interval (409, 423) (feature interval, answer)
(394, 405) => 4.09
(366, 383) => 3.37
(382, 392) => 4.94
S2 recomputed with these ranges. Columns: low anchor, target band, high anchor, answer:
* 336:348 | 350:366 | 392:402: -2.68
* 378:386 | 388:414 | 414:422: 3.88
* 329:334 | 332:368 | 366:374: -0.65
